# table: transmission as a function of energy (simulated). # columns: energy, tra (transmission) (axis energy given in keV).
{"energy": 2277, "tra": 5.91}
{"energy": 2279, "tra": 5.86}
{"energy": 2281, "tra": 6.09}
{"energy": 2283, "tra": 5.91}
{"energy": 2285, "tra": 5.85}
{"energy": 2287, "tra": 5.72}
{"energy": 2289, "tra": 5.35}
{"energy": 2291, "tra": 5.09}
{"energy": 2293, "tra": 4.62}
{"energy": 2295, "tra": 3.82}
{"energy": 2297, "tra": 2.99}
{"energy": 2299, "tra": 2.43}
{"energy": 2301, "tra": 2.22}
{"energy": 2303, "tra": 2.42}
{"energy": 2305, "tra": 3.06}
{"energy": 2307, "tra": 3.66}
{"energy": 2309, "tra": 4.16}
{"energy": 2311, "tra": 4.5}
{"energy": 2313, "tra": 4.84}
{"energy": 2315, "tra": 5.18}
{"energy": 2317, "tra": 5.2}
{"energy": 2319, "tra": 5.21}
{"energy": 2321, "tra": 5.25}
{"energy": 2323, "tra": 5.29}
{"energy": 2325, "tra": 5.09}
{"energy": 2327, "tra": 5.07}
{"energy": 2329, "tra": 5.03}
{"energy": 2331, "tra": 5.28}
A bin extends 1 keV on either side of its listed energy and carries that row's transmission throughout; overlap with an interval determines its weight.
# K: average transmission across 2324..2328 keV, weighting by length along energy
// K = 5.08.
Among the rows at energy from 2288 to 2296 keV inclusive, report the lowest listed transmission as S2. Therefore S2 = 3.82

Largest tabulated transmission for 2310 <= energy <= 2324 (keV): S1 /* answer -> 5.29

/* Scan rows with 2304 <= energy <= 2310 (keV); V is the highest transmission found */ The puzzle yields 4.16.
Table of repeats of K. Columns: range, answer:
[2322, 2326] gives 5.19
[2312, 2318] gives 5.07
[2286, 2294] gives 5.2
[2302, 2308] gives 3.05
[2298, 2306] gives 2.53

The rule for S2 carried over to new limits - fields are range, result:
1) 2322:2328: 5.07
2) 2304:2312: 3.06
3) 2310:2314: 4.5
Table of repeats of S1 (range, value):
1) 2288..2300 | 5.35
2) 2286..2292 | 5.72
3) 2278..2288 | 6.09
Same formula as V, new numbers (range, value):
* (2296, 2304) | 2.99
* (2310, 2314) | 4.84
